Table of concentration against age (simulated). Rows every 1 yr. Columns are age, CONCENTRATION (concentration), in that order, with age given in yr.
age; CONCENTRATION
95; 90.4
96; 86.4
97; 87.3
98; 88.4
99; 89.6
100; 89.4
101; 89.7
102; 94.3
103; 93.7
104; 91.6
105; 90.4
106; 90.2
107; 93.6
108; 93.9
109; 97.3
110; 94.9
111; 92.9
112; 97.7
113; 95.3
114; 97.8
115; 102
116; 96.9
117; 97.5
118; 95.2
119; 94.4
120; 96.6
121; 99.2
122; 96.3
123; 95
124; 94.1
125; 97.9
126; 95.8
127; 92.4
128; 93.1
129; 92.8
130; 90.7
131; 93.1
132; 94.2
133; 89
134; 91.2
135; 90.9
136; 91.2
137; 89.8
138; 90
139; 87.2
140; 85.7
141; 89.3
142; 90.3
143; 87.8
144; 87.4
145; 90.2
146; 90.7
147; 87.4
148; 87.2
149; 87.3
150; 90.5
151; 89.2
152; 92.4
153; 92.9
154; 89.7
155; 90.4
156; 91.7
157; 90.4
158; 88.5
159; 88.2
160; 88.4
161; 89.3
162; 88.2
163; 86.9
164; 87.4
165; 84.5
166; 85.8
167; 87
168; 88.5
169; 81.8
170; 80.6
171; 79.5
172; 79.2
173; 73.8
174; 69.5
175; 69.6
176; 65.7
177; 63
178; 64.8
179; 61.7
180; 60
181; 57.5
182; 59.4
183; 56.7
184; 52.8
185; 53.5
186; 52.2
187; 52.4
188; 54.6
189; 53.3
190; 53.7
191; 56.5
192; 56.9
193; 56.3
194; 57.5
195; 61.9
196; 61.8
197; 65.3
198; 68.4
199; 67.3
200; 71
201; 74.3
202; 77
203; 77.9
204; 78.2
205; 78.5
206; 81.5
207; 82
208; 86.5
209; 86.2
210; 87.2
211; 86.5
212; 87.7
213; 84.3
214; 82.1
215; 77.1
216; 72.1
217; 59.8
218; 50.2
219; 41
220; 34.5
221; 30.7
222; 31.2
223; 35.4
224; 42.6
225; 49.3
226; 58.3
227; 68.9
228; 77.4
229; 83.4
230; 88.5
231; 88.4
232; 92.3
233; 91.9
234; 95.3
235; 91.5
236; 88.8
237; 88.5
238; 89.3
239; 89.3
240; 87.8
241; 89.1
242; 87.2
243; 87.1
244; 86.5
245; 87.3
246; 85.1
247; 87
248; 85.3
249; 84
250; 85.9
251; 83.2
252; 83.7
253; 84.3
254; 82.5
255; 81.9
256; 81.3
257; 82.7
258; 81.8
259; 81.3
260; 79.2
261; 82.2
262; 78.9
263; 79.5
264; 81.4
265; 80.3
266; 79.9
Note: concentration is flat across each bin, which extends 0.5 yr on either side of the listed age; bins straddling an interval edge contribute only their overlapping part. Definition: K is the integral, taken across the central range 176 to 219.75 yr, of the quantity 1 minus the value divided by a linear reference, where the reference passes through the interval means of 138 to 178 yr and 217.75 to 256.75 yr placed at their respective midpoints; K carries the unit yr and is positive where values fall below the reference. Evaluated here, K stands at 7.5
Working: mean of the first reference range 85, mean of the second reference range 76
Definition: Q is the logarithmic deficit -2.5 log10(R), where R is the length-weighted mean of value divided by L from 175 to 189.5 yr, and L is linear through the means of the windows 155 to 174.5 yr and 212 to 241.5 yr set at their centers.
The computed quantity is 0.36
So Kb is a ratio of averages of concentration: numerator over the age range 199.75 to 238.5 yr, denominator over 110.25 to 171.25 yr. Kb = 0.80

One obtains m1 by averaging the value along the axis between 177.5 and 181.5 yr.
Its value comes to 61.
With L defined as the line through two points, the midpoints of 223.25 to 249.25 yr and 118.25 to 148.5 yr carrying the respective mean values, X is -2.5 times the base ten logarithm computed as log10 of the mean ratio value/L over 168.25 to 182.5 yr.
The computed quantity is 0.26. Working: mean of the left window 91.7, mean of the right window 82.2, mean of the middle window 69.3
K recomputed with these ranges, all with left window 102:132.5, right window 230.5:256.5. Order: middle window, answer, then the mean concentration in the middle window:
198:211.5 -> 1.6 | 79.1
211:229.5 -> 6.0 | 60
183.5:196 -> 4.8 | 55.4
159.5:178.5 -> 2.5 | 79.7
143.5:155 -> 0.4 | 89.6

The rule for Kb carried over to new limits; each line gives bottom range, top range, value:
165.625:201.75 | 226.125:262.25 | 1.30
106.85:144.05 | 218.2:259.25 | 0.82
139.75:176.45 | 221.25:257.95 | 0.93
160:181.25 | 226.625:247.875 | 1.13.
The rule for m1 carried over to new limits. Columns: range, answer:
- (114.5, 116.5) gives 99.5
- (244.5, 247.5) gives 86.5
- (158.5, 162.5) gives 88.5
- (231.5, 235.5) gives 92.8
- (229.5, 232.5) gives 89.7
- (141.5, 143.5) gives 89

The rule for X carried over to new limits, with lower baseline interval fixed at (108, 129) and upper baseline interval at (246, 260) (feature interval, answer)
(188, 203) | 0.37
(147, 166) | 0.04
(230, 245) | -0.06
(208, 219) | 0.15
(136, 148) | 0.06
